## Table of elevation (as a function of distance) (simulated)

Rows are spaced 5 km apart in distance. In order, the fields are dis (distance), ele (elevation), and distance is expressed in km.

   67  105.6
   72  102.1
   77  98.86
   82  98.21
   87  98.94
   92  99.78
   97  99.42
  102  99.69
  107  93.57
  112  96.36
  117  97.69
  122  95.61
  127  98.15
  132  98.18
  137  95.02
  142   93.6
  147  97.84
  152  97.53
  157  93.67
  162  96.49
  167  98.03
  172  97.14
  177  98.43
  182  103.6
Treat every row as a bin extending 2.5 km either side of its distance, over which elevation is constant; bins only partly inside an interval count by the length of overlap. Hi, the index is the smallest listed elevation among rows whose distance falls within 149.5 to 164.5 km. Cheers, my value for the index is 93.67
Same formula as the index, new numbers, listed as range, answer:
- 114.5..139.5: 95.02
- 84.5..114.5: 93.57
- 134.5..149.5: 93.6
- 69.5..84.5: 98.21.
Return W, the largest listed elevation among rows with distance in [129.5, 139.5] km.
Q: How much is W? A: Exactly 98.18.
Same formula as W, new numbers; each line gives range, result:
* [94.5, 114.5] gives 99.69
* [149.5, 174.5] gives 98.03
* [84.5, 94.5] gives 99.78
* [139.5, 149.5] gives 97.84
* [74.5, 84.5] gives 98.86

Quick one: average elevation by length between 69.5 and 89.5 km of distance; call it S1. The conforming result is 99.5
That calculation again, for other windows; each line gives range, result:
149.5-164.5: 95.9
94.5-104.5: 99.6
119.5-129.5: 96.9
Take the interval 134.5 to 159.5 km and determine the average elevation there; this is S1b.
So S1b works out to 95.5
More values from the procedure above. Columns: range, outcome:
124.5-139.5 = 97.1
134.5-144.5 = 94.3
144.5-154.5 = 97.7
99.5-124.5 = 96.6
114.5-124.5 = 96.7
